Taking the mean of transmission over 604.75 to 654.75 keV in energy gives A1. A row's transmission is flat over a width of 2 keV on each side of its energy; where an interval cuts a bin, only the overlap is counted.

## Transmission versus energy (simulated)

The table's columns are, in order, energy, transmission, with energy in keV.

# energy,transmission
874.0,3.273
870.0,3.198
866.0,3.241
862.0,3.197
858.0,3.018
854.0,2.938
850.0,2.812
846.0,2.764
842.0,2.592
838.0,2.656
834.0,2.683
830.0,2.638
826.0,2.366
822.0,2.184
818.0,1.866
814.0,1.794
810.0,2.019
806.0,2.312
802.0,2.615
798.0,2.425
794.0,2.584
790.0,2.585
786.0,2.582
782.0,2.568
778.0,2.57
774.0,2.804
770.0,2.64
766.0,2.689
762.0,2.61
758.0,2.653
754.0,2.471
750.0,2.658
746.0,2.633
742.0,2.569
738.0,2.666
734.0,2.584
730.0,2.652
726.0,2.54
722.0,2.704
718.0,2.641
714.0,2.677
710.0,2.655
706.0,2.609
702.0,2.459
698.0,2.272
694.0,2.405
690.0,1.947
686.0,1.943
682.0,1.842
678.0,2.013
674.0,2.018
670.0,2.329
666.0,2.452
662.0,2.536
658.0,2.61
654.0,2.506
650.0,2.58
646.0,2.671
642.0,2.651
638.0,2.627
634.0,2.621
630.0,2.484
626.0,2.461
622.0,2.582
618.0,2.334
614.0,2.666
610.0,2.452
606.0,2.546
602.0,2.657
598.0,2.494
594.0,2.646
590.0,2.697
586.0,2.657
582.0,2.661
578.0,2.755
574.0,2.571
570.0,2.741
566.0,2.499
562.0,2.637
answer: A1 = 2.55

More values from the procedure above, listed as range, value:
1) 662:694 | 2.13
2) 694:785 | 2.6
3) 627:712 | 2.39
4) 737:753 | 2.62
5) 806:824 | 2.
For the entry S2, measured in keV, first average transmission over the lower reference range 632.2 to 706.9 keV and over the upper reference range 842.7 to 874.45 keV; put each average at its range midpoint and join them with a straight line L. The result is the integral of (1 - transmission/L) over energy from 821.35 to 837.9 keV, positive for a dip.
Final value 2.3 keV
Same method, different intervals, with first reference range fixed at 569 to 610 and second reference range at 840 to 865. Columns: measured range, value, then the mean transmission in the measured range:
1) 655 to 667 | 0.7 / 2.54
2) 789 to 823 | 7.1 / 2.26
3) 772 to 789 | 1.2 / 2.63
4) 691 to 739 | 3.5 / 2.56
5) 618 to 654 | 1.5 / 2.57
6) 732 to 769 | 2.4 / 2.62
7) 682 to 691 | 2.7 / 1.92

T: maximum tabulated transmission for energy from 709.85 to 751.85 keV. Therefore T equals 2.704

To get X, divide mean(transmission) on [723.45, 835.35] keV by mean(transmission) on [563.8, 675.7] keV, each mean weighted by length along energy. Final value 0.98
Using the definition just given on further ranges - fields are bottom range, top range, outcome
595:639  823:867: 1.10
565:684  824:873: 1.13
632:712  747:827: 1.03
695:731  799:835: 0.88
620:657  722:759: 1.01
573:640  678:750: 0.95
